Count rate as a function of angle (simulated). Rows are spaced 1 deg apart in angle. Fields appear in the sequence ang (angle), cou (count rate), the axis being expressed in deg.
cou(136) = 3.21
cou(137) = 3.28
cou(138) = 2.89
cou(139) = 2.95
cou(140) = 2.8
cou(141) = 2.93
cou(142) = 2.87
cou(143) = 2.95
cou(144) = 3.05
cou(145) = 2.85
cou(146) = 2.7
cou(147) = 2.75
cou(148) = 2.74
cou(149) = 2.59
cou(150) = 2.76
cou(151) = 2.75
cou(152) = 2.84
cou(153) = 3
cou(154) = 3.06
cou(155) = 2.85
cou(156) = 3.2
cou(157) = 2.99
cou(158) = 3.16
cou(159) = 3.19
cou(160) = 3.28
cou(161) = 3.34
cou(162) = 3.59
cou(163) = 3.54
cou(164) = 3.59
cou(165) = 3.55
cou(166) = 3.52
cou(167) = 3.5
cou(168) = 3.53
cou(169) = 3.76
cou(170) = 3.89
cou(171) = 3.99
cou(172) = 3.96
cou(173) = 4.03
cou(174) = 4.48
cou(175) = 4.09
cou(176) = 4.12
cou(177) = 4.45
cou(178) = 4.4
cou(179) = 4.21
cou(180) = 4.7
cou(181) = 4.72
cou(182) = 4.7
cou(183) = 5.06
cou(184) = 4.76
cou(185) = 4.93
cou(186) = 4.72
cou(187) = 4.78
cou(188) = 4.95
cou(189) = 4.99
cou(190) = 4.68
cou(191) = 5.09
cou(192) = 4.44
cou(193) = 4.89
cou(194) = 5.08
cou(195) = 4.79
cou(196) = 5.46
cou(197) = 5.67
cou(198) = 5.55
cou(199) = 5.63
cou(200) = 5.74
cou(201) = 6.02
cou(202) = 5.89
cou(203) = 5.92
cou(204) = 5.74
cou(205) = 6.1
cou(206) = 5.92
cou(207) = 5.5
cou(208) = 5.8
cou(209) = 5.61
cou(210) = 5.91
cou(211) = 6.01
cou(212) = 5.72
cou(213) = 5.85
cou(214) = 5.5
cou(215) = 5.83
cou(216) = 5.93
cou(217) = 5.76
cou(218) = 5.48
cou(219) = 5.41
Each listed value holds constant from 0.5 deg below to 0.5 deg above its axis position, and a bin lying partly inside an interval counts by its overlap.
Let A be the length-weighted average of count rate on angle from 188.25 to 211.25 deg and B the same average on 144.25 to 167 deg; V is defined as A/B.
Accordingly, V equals 1.77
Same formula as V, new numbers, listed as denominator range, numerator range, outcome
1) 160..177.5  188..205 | 1.41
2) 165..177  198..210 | 1.48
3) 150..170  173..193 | 1.41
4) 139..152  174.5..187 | 1.63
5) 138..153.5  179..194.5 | 1.70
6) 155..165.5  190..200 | 1.56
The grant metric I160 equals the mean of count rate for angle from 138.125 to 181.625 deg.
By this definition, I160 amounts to 3.42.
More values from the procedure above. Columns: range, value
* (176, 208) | 5.14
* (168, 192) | 4.48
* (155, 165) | 3.31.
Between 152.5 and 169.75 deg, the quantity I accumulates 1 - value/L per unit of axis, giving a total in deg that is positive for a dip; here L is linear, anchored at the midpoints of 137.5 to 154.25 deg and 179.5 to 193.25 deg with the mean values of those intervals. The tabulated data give 1.2 deg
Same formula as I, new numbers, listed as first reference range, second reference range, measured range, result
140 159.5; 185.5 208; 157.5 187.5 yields 0.4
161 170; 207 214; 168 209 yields -2.0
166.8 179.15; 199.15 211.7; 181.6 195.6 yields 0.1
